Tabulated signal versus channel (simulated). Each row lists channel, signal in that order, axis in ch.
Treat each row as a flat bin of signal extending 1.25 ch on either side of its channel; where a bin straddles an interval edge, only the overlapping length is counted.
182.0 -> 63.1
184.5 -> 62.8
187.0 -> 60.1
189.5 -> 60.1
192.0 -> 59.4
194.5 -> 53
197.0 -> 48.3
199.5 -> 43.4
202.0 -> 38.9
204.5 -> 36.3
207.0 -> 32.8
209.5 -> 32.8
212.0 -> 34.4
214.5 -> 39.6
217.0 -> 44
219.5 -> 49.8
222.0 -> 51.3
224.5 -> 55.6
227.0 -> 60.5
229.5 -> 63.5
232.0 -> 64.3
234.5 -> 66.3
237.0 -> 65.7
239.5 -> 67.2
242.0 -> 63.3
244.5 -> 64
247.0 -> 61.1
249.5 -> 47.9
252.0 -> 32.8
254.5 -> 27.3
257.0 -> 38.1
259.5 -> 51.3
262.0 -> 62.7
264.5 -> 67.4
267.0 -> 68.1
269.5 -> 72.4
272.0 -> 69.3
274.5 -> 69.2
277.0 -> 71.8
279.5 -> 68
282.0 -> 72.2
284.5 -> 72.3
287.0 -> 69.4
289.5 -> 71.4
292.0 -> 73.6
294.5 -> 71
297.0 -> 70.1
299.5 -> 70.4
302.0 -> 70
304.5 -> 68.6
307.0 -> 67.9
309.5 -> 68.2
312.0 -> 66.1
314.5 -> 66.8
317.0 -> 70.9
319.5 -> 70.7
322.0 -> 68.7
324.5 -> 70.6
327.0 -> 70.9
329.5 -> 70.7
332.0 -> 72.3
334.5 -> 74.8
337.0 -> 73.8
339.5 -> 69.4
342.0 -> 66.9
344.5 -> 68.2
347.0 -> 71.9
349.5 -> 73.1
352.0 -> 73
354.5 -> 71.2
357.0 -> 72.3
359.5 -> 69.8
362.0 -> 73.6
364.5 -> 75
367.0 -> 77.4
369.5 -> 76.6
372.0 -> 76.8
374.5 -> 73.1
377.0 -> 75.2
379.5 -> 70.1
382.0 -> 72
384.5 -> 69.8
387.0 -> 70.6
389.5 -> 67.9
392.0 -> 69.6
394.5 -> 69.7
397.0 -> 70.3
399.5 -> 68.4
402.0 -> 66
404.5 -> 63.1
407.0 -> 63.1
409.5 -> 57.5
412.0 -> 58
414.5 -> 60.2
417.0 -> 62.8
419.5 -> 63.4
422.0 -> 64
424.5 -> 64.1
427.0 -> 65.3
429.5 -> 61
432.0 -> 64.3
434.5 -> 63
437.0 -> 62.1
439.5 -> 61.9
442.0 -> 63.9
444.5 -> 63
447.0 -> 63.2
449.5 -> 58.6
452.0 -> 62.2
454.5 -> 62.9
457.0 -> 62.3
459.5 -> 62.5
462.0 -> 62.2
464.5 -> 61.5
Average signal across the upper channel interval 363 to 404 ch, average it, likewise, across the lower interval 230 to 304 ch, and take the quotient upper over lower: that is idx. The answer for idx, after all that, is 1.1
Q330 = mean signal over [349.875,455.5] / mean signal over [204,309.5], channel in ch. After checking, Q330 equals 1.13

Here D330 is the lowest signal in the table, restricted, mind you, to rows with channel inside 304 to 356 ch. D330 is 66.1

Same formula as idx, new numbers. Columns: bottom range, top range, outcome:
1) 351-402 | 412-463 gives 0.87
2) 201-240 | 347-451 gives 1.35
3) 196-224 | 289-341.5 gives 1.70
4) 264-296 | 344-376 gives 1.04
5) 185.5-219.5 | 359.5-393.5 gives 1.61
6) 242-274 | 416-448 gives 1.13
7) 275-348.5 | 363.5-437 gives 0.96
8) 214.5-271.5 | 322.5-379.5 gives 1.29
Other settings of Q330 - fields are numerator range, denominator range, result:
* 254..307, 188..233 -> 1.37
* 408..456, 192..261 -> 1.25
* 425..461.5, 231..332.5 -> 0.96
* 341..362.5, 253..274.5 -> 1.24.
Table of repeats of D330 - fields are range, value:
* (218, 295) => 27.3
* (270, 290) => 68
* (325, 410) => 57.5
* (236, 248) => 61.1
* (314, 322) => 66.8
